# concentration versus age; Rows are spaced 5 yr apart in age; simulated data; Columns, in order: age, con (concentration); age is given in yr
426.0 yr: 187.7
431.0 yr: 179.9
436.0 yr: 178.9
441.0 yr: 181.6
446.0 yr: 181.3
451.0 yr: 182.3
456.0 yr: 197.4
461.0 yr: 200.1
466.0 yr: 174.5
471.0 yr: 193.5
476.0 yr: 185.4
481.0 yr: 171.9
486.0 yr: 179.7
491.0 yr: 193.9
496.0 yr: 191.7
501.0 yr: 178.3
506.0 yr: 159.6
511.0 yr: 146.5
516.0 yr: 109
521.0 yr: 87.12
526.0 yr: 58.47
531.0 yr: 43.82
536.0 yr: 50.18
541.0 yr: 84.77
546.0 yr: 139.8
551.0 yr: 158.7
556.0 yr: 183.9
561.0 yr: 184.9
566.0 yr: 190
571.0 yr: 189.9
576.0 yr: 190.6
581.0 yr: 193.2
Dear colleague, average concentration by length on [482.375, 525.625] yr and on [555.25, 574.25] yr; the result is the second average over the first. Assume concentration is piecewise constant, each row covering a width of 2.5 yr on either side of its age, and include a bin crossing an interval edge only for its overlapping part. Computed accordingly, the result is 1.24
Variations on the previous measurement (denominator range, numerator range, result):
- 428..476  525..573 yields 0.70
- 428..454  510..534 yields 0.47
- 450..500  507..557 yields 0.56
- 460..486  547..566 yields 0.95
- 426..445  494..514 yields 0.92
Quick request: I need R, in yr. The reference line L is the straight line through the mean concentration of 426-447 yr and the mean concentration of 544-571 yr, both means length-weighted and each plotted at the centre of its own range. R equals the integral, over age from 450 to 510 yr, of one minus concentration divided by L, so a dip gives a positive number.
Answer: -1.5 yr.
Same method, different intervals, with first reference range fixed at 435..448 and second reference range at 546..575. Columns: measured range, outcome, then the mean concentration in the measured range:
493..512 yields 0.9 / 171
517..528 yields 6.2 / 78.4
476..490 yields 0.0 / 179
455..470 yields -0.8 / 190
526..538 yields 8.7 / 49.3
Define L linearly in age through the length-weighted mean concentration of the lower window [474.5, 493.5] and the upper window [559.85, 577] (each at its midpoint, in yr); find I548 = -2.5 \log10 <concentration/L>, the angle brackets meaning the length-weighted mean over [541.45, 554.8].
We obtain 0.30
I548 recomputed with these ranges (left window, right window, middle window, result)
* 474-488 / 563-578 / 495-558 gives 0.46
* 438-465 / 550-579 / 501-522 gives 0.35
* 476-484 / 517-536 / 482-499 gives -0.24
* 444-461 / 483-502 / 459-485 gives 0.02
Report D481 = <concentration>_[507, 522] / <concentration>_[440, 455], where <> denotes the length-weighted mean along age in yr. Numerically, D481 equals 0.66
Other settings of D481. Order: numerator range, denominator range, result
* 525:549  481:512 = 0.44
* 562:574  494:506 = 1.06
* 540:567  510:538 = 2.00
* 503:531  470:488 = 0.59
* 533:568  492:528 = 1.02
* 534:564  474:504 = 0.74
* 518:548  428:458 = 0.42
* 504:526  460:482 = 0.63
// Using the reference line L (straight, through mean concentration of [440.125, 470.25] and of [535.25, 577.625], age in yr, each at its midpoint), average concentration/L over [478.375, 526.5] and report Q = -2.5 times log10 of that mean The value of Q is 0.15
